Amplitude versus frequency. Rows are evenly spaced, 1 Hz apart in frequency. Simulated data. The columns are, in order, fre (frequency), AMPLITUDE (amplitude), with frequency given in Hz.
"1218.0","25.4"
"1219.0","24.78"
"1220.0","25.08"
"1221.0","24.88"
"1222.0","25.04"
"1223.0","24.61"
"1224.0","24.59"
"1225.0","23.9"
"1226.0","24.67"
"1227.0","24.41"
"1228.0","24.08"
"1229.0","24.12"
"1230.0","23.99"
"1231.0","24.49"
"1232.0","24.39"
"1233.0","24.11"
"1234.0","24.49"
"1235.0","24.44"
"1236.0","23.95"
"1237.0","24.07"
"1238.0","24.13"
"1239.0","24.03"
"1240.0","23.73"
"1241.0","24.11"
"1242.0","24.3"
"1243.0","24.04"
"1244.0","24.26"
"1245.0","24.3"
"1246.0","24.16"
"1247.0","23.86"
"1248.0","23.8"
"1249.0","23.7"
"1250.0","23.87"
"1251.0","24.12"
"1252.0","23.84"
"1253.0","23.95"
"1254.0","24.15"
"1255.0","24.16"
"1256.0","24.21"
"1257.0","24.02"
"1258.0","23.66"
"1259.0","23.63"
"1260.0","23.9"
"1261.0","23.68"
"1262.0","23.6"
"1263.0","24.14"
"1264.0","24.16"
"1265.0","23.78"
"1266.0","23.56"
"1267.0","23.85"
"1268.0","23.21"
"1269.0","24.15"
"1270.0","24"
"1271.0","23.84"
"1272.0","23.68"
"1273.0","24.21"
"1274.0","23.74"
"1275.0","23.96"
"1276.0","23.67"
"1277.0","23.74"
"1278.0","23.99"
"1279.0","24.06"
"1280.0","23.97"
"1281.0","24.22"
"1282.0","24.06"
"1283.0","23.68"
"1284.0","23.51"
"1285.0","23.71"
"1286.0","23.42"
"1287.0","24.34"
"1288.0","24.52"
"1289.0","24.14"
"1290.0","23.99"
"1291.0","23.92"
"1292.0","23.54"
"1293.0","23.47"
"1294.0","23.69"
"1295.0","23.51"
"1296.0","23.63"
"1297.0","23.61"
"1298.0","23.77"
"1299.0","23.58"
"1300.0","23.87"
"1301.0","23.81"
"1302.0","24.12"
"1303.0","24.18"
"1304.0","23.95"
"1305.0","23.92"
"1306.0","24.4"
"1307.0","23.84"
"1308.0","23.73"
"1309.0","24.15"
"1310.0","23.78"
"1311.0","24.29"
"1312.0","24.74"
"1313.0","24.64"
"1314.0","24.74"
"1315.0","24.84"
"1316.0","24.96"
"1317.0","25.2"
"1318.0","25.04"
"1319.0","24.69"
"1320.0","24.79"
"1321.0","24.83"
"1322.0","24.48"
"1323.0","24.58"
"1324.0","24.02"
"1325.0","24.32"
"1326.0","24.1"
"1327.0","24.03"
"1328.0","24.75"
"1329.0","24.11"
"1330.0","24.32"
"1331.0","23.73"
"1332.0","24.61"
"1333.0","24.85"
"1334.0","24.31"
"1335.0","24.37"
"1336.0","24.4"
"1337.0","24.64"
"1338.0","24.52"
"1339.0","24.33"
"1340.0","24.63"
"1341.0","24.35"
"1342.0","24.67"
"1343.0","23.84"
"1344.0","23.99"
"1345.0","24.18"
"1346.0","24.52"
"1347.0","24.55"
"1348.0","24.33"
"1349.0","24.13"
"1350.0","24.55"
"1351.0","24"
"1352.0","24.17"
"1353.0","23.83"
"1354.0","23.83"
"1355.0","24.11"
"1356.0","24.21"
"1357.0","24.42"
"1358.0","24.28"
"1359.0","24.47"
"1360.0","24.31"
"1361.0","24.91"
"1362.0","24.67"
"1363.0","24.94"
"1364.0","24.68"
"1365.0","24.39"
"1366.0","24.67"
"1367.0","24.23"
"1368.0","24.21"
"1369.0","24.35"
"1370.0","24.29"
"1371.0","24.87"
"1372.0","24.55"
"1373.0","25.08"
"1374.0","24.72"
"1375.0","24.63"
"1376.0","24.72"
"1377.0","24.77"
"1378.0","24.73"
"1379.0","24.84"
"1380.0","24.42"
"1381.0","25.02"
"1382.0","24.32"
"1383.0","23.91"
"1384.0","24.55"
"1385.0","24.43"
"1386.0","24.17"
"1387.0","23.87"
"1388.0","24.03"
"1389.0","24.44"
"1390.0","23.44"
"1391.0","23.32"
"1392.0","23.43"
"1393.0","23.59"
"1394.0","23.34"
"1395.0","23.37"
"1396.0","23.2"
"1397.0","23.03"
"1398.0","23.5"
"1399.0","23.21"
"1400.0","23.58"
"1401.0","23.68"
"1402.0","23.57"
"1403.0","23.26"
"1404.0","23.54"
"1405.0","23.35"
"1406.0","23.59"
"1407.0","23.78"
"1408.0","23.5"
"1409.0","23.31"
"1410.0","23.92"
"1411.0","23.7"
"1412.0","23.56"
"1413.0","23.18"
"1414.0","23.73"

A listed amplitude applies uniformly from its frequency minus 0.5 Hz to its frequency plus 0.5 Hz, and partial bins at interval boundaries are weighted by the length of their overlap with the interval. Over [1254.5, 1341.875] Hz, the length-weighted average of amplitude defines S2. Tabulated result 24.1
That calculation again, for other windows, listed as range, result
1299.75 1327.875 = 24.4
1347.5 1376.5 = 24.4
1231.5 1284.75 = 24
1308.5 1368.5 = 24.4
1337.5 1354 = 24.3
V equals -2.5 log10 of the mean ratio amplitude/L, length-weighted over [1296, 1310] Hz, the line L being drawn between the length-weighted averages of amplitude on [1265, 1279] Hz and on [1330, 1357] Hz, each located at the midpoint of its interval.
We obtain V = 0.01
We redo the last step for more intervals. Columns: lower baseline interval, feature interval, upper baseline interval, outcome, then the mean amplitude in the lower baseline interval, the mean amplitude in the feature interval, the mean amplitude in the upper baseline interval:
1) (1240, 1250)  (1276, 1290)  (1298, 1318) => 0.01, 24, 23.9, 24.3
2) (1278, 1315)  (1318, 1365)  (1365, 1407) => -0.02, 24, 24.4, 24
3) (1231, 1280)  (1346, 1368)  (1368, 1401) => -0.01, 24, 24.4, 24.1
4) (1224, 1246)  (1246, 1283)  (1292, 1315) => 0.01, 24.2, 23.9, 24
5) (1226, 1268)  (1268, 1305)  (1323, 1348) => 0.01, 24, 23.9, 24.3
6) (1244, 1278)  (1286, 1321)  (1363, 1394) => 0.00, 23.9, 24.2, 24.3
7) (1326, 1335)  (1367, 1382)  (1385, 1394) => -0.03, 24.3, 24.6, 23.8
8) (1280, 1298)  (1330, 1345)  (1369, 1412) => -0.02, 23.8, 24.4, 24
